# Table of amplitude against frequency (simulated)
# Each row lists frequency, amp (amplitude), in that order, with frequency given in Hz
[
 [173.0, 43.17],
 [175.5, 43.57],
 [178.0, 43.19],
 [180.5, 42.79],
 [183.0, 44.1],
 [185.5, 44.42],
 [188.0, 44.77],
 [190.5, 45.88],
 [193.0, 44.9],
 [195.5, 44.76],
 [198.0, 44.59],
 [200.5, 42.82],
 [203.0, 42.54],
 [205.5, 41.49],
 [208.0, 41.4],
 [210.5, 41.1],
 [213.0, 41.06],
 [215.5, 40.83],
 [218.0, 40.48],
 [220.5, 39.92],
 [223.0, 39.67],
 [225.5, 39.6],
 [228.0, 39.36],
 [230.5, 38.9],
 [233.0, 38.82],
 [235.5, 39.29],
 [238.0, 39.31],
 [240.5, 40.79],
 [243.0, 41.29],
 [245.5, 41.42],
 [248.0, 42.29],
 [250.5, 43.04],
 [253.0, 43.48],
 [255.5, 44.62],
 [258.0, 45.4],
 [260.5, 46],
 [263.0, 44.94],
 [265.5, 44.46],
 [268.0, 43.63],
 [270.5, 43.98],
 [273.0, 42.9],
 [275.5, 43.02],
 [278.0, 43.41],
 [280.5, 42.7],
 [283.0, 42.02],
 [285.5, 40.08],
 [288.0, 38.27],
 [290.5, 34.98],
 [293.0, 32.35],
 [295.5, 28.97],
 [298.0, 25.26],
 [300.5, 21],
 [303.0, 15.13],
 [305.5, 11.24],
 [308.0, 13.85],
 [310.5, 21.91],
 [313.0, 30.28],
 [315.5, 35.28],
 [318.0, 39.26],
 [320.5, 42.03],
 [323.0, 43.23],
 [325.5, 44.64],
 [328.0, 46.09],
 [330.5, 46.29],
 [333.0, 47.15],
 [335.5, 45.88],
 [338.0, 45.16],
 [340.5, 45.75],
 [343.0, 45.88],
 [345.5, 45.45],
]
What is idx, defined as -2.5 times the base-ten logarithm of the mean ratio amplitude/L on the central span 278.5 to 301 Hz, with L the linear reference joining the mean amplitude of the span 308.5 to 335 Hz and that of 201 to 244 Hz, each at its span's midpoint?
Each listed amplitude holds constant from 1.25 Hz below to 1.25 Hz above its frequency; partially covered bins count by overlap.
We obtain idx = 0.14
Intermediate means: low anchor 40.4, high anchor 39.1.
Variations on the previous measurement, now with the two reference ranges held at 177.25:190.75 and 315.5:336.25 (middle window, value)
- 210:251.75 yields 0.092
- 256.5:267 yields -0.030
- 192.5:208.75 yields 0.022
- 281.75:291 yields 0.123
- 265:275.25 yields 0.007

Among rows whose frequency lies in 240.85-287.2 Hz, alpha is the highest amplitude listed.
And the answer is 46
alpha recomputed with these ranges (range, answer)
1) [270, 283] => 43.98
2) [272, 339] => 47.15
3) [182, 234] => 45.88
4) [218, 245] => 41.29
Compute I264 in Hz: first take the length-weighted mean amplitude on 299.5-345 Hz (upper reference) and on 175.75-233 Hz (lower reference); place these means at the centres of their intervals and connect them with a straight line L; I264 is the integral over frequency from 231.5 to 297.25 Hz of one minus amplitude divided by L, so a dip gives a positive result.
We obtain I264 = -3.6 Hz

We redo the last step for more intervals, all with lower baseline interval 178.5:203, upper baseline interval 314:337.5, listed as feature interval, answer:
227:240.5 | 1.4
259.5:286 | 0.1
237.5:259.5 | 0.6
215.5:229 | 1.3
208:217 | 0.6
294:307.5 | 7.2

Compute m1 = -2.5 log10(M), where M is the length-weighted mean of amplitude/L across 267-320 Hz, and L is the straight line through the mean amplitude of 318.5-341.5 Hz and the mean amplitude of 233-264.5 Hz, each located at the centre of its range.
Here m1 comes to 0.31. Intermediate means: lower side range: 42.5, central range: 32.9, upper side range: 44.9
